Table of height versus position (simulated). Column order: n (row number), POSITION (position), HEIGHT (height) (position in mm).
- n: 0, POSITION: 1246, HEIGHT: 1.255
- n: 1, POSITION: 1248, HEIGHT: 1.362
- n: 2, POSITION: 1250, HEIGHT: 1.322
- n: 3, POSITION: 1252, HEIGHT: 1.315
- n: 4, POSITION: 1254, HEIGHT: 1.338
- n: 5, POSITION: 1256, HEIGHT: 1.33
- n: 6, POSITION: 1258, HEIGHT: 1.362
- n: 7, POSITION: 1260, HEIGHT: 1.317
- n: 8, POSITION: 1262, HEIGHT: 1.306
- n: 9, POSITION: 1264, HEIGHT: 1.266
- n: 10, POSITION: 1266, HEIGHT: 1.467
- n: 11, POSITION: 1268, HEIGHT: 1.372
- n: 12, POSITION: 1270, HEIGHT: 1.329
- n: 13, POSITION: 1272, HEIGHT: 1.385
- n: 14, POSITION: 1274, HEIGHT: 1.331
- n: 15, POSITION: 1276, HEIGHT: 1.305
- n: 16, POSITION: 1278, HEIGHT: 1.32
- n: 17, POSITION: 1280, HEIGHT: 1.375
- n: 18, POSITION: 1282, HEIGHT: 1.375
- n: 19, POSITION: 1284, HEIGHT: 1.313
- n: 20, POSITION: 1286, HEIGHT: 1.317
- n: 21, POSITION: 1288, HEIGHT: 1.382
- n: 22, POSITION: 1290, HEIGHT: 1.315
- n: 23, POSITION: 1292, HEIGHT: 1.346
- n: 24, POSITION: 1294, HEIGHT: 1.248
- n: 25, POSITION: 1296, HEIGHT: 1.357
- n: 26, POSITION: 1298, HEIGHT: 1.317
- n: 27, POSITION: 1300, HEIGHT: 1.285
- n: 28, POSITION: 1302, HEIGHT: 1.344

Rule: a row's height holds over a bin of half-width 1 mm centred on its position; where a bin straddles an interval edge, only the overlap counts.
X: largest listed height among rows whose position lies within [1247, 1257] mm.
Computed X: 1.362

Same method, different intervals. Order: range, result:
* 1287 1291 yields 1.382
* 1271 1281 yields 1.385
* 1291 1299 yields 1.357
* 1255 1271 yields 1.467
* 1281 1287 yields 1.375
